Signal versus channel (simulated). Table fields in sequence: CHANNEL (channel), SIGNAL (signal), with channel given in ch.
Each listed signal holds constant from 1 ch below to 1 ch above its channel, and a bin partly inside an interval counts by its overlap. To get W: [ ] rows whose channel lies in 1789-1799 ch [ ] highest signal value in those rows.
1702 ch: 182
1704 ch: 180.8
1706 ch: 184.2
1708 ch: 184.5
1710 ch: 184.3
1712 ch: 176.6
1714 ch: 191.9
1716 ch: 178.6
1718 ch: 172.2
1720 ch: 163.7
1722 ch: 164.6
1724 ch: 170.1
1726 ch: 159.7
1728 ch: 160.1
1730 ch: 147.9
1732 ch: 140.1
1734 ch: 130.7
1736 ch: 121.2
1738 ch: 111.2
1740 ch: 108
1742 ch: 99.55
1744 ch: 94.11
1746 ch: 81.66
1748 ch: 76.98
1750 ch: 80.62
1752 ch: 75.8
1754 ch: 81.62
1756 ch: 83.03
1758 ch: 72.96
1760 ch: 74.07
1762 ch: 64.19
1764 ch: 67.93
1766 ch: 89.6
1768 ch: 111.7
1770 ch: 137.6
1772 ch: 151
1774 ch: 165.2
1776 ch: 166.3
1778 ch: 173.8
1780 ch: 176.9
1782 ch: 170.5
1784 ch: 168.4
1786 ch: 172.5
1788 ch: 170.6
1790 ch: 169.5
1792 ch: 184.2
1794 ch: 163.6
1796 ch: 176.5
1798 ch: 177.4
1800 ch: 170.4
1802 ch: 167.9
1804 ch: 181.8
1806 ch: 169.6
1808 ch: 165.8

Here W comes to 184.2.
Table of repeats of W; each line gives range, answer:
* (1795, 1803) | 177.4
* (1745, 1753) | 81.66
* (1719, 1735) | 170.1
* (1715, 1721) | 178.6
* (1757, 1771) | 137.6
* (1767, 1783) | 176.9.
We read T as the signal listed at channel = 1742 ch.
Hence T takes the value 99.55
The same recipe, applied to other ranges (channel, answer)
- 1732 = 140.1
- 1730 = 147.9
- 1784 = 168.4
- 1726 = 159.7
